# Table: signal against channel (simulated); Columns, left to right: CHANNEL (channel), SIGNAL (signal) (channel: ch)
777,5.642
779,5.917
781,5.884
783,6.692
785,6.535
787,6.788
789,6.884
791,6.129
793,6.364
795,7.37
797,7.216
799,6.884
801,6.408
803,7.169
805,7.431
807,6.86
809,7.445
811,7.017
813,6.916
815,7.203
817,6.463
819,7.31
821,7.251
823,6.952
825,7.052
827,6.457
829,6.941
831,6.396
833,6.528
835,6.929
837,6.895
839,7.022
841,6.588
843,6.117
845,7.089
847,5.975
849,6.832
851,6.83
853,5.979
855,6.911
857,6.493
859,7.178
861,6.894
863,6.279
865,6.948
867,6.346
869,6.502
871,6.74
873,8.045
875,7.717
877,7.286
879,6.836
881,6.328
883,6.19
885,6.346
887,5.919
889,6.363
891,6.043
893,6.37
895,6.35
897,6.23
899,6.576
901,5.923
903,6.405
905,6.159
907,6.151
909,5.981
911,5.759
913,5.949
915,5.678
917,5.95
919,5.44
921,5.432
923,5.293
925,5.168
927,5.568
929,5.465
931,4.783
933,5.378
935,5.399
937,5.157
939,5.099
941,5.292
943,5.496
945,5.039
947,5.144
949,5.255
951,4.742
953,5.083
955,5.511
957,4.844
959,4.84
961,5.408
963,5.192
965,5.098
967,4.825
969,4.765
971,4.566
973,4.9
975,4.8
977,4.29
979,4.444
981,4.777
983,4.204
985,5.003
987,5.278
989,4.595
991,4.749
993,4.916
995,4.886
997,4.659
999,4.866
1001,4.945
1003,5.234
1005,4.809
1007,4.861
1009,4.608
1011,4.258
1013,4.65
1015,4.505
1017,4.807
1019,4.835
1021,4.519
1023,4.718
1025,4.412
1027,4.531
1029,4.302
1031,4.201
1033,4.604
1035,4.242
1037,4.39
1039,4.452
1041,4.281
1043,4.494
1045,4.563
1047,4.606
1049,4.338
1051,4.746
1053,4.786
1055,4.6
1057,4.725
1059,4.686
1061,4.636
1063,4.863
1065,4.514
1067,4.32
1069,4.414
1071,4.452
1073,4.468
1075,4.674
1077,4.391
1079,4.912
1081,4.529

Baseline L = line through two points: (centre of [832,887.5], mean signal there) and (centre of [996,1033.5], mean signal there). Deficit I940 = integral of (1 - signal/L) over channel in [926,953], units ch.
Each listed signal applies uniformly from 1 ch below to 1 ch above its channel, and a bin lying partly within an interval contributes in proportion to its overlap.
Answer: 2.1 ch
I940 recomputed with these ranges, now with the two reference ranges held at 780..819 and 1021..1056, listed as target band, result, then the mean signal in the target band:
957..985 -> 1.98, 4.79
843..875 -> -2.56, 6.75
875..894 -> -1.50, 6.48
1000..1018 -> 0.14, 4.74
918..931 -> 0.60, 5.35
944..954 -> 0.59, 5.05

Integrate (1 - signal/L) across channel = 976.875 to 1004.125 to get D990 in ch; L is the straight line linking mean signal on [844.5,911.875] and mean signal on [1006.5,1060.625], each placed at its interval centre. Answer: 1.59 ch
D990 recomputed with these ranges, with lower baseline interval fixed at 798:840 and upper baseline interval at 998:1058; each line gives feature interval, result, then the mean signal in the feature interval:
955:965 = 0.4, 5.12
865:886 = -1.8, 6.84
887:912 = -0.6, 6.18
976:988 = 1.0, 4.67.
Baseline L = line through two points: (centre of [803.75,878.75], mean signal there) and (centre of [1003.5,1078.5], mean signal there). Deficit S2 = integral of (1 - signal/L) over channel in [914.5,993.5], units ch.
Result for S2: 7.0 ch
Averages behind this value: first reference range 6.86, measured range 5.07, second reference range 4.55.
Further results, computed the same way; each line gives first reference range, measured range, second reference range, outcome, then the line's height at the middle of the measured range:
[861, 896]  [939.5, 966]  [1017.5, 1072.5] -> 2.5 ch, 5.69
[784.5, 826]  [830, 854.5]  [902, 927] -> -0.2 ch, 6.54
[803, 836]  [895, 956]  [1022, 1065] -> 2.6 ch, 5.81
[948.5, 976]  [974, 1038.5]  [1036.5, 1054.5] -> 1.2 ch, 4.74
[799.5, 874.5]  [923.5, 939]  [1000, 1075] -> 1.4 ch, 5.77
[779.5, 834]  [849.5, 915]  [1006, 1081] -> -4.2 ch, 6.1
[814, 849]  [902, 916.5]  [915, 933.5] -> -1.0 ch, 5.62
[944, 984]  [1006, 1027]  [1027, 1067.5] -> 0.2 ch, 4.66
